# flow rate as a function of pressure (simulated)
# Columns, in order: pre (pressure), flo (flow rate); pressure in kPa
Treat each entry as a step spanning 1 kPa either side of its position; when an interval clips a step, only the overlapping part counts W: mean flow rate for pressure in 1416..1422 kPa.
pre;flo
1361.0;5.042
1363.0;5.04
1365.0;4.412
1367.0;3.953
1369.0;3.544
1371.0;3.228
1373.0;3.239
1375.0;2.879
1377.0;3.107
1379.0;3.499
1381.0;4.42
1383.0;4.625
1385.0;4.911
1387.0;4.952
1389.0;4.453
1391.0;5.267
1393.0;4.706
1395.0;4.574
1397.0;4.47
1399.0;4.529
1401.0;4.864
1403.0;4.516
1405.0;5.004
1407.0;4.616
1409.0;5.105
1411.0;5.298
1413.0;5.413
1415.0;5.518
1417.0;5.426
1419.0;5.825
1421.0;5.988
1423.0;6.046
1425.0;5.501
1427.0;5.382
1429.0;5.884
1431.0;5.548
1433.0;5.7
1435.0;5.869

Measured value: 5.75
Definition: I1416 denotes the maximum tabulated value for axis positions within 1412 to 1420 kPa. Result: 5.825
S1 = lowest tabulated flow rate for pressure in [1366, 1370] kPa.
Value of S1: 3.544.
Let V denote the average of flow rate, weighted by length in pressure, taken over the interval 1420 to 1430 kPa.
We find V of 5.76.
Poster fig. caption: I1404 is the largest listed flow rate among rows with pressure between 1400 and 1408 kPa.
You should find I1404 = 5.004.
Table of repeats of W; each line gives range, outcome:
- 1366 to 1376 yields 3.37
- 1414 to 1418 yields 5.47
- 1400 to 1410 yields 4.82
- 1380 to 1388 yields 4.73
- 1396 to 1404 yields 4.59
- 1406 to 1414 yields 5.11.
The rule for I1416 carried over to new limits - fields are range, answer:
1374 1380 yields 3.499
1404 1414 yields 5.413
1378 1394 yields 5.267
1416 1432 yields 6.046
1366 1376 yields 3.953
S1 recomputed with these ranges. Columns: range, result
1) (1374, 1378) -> 2.879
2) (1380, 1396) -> 4.42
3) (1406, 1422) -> 4.616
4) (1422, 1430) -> 5.382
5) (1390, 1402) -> 4.47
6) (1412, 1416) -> 5.413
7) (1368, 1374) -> 3.228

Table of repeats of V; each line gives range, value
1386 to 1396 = 4.79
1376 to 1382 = 3.68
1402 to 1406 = 4.76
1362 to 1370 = 4.24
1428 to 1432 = 5.72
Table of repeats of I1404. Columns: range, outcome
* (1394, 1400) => 4.574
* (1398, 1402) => 4.864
